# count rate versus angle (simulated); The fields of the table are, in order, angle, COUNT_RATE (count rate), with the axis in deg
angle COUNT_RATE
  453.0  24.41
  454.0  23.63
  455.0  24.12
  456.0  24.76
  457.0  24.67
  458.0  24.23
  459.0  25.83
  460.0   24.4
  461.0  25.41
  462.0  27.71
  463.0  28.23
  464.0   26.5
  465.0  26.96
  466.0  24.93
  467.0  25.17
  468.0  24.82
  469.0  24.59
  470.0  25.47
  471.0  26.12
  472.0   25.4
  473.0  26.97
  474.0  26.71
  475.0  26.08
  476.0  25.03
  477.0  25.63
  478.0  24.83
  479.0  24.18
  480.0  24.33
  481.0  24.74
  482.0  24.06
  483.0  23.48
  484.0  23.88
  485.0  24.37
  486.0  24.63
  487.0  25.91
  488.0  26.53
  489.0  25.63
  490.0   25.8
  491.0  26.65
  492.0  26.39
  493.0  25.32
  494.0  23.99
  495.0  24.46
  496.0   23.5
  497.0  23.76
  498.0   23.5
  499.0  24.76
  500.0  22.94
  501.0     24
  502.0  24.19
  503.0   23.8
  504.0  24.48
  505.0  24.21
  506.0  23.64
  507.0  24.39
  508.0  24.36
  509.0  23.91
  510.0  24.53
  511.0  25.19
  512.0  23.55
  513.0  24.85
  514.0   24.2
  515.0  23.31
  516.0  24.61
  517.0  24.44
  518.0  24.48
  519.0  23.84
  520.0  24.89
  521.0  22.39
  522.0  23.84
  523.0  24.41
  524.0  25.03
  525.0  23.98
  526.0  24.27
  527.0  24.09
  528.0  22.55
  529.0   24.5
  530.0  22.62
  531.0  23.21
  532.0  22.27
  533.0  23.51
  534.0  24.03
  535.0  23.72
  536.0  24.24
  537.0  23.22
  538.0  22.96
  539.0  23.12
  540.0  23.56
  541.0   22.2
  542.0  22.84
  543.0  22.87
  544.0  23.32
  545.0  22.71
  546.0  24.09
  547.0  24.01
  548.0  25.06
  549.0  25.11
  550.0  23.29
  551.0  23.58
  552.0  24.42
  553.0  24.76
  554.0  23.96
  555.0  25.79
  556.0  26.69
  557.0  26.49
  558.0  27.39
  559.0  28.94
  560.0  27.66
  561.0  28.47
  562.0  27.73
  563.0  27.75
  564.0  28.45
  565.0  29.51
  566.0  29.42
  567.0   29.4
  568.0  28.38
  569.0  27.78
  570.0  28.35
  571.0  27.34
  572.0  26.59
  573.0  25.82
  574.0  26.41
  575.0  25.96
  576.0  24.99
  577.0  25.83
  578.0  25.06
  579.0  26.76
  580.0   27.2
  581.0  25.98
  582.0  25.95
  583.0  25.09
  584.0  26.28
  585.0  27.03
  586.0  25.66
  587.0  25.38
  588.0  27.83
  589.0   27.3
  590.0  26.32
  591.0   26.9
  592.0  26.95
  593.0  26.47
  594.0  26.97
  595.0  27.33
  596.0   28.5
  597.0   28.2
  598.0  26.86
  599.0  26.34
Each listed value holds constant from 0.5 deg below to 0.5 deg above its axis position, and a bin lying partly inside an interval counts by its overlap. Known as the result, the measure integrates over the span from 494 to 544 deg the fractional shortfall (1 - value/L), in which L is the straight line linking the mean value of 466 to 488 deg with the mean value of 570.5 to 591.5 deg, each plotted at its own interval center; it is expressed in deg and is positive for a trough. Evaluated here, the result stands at 3.4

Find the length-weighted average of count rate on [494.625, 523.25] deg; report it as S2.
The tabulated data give 24.1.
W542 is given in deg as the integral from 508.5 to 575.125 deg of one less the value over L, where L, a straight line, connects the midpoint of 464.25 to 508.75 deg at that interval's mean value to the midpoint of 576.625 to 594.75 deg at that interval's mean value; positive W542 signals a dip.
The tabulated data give 1.9 deg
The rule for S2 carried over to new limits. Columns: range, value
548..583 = 26.6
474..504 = 24.7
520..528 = 24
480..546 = 24.1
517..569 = 24.9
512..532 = 23.9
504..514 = 24.3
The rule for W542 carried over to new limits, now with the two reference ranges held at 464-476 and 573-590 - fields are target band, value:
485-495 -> 0.1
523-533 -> 0.9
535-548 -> 1.3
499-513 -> 0.9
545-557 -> 0.7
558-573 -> -1.2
